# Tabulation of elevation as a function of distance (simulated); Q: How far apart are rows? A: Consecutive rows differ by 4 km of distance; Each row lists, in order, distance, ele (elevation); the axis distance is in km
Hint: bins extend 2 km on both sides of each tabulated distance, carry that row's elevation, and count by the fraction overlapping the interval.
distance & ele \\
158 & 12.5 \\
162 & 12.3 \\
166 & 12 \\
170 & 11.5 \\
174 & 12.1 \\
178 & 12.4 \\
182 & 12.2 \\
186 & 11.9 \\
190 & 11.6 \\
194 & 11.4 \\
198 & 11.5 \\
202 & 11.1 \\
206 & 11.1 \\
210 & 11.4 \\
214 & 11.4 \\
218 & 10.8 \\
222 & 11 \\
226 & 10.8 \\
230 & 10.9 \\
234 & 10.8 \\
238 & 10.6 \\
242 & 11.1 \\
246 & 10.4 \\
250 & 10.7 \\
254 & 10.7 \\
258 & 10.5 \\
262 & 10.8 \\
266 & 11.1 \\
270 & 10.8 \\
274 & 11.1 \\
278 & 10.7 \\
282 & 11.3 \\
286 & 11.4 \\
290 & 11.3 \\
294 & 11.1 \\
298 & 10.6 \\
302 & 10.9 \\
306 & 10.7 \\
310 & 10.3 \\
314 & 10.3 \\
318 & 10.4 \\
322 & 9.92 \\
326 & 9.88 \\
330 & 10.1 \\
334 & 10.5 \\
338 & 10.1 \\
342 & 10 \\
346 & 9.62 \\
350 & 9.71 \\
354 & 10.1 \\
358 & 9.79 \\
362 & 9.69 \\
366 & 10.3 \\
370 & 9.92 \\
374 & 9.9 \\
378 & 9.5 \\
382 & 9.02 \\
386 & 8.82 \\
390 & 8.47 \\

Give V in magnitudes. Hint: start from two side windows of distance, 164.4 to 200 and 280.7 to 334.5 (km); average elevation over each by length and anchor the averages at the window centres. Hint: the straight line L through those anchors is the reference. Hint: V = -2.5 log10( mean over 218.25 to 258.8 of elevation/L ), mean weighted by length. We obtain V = 0.052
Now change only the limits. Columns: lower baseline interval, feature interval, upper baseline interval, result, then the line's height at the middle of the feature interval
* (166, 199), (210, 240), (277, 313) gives 0.05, 11.5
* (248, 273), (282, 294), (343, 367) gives -0.08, 10.5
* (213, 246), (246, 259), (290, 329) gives 0.02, 10.8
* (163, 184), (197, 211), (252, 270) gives 0.03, 11.6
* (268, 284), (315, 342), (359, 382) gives 0.02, 10.3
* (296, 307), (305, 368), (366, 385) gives 0.01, 10.2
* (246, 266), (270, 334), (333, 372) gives -0.03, 10.3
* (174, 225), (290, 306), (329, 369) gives -0.04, 10.5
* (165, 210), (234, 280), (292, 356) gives 0.02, 11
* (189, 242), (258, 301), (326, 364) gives -0.05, 10.5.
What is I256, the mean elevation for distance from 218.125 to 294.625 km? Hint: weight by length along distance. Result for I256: 10.9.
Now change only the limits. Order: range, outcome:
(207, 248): 10.9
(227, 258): 10.7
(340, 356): 9.86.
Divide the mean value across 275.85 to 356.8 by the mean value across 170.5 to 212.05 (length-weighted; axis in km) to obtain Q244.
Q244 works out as 0.9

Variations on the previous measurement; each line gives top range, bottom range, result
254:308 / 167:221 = 0.95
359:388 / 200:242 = 0.87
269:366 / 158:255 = 0.92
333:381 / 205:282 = 0.91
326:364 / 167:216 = 0.85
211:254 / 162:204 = 0.92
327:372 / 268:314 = 0.92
